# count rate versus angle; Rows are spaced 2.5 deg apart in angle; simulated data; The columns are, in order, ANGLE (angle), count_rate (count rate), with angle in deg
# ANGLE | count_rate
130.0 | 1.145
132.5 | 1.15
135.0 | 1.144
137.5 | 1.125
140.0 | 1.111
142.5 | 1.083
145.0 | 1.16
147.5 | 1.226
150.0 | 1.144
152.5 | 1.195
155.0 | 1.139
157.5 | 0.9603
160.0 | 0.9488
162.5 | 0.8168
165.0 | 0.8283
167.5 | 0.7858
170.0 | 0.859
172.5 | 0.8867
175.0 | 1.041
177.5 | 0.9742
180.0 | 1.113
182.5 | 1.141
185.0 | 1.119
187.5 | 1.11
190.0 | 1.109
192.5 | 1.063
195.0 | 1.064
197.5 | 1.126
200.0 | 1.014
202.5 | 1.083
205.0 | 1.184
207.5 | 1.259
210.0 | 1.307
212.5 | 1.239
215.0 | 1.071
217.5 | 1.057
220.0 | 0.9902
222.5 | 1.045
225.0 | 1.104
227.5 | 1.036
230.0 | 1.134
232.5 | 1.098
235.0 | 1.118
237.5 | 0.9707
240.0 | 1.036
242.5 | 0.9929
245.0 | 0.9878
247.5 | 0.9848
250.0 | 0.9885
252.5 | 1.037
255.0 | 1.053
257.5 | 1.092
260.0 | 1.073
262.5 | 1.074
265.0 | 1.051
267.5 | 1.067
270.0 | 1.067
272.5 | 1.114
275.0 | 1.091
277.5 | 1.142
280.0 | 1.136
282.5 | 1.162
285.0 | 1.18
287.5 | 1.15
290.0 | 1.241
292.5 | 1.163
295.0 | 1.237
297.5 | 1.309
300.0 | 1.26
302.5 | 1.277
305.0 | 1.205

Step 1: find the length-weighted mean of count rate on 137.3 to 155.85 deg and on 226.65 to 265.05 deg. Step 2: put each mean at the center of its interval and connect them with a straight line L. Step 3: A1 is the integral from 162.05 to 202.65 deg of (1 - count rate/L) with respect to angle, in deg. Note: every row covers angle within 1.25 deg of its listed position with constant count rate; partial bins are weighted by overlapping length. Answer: 3.69 deg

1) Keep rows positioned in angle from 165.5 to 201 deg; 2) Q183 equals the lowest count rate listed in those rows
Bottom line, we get 0.7858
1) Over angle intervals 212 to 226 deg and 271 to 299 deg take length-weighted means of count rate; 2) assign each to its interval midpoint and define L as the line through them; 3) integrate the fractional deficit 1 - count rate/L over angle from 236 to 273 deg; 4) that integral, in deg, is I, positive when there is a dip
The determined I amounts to 3.0 deg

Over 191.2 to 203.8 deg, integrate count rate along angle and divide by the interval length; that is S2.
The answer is 1.07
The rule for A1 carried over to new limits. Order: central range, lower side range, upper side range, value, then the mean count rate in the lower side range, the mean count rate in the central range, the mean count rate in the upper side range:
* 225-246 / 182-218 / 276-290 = 1.7 deg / 1.13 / 1.05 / 1.16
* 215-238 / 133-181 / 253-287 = 0.2 deg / 1.03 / 1.06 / 1.1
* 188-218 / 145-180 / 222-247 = -3.1 deg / 0.996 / 1.13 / 1.05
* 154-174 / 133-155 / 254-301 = 4.3 deg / 1.15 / 0.902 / 1.14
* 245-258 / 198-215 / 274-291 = 1.6 deg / 1.17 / 1.02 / 1.16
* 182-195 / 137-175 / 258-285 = -0.8 deg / 1.02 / 1.1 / 1.1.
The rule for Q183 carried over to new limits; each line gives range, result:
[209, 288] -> 0.9707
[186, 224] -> 0.9902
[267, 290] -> 1.067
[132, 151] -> 1.083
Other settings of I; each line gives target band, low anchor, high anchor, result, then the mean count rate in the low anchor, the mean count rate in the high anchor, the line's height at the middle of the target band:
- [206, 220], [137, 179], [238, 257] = -2.14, 1.02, 1.01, 1.01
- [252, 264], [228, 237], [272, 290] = 0.60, 1.1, 1.15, 1.12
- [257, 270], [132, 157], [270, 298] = 1.04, 1.14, 1.17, 1.16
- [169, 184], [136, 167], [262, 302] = 0.95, 1.06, 1.16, 1.07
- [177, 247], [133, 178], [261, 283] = -1.99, 1.03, 1.1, 1.06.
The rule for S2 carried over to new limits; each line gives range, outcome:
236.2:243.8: 1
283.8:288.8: 1.17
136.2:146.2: 1.12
